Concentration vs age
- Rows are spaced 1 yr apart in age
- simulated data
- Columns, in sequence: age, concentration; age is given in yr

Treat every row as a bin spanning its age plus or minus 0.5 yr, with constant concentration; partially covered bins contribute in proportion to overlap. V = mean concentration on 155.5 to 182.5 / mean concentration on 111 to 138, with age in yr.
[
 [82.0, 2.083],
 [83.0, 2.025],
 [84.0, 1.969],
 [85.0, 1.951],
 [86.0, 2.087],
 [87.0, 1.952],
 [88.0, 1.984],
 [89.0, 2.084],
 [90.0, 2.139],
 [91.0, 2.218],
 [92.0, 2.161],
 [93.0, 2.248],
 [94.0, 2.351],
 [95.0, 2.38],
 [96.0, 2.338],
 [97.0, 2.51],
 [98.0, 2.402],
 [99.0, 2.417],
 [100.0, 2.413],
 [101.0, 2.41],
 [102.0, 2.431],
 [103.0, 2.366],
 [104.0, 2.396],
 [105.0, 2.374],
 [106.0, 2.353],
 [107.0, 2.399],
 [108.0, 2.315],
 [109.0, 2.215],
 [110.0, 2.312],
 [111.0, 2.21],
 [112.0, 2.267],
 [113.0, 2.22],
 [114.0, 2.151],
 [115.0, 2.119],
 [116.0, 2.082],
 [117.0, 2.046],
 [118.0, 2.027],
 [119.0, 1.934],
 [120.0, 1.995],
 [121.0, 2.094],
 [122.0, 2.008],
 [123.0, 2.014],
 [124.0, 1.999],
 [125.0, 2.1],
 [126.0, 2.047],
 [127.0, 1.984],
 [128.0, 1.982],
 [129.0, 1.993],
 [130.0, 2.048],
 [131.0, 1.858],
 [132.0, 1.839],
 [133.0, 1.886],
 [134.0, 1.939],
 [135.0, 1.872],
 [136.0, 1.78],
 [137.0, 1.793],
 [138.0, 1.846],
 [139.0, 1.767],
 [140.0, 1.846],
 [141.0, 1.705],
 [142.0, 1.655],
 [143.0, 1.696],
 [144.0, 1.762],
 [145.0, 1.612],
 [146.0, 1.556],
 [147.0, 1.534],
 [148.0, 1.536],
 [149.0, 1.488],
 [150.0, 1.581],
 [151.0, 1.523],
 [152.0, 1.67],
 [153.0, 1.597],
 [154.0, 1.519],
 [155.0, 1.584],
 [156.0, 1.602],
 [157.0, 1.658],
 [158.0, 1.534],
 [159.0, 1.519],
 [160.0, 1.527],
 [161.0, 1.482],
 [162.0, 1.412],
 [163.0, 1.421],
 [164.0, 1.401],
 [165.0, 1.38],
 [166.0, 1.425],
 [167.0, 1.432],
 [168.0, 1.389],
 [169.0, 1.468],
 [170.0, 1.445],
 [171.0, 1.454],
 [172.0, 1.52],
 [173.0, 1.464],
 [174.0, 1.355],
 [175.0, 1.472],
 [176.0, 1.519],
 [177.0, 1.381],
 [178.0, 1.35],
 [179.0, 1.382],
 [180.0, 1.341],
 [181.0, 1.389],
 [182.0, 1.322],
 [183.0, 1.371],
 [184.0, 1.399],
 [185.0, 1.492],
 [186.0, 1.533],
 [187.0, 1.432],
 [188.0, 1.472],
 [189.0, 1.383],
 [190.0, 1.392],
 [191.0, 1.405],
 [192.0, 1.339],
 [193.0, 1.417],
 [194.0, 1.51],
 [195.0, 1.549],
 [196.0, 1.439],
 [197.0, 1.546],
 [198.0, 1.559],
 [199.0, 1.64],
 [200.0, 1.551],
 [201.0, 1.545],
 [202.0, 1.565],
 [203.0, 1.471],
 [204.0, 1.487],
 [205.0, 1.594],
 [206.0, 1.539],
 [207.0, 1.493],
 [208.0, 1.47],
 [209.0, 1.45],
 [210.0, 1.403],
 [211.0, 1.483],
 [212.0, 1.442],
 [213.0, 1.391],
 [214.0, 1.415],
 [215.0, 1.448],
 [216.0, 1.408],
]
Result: 0.72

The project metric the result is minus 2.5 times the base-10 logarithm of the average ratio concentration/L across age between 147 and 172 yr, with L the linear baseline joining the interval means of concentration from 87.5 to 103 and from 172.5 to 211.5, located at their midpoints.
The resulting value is 0.16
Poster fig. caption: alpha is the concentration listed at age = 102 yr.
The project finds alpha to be 2.431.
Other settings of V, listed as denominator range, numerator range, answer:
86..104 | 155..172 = 0.65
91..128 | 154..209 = 0.66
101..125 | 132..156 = 0.77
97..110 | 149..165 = 0.64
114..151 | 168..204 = 0.78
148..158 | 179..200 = 0.92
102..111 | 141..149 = 0.69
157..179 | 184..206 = 1.03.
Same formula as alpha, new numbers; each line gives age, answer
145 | 1.612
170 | 1.445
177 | 1.381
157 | 1.658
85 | 1.951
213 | 1.391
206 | 1.539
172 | 1.52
